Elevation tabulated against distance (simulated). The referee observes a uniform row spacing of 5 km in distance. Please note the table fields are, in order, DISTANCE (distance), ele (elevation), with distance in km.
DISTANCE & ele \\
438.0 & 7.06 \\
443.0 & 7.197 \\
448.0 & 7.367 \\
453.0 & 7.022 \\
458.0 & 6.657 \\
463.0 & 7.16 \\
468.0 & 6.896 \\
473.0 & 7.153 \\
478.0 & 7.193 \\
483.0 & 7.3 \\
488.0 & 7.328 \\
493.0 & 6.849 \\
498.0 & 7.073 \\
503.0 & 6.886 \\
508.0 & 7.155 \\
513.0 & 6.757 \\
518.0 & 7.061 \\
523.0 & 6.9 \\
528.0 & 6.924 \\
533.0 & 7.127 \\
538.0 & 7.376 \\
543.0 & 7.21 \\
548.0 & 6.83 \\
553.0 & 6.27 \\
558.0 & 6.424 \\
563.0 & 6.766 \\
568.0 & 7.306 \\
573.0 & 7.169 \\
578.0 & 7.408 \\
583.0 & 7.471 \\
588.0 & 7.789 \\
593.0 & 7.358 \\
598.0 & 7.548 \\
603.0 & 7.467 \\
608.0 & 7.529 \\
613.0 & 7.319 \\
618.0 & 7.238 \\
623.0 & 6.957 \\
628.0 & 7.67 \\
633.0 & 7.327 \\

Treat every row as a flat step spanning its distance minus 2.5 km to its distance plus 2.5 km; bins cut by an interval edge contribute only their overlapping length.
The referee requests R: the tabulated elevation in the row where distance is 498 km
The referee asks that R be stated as 7.073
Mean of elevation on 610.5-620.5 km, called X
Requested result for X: 7.28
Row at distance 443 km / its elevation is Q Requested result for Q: 7.197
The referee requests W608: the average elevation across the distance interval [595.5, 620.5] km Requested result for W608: 7.42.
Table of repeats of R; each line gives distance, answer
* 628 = 7.67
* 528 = 6.924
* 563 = 6.766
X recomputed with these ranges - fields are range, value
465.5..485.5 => 7.14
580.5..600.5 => 7.54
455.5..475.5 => 6.97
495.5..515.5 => 6.97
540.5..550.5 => 7.02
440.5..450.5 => 7.28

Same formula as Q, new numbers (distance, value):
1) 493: 6.849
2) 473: 7.153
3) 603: 7.467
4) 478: 7.193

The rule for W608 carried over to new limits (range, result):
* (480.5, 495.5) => 7.16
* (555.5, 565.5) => 6.6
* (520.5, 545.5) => 7.11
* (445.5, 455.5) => 7.19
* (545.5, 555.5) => 6.55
